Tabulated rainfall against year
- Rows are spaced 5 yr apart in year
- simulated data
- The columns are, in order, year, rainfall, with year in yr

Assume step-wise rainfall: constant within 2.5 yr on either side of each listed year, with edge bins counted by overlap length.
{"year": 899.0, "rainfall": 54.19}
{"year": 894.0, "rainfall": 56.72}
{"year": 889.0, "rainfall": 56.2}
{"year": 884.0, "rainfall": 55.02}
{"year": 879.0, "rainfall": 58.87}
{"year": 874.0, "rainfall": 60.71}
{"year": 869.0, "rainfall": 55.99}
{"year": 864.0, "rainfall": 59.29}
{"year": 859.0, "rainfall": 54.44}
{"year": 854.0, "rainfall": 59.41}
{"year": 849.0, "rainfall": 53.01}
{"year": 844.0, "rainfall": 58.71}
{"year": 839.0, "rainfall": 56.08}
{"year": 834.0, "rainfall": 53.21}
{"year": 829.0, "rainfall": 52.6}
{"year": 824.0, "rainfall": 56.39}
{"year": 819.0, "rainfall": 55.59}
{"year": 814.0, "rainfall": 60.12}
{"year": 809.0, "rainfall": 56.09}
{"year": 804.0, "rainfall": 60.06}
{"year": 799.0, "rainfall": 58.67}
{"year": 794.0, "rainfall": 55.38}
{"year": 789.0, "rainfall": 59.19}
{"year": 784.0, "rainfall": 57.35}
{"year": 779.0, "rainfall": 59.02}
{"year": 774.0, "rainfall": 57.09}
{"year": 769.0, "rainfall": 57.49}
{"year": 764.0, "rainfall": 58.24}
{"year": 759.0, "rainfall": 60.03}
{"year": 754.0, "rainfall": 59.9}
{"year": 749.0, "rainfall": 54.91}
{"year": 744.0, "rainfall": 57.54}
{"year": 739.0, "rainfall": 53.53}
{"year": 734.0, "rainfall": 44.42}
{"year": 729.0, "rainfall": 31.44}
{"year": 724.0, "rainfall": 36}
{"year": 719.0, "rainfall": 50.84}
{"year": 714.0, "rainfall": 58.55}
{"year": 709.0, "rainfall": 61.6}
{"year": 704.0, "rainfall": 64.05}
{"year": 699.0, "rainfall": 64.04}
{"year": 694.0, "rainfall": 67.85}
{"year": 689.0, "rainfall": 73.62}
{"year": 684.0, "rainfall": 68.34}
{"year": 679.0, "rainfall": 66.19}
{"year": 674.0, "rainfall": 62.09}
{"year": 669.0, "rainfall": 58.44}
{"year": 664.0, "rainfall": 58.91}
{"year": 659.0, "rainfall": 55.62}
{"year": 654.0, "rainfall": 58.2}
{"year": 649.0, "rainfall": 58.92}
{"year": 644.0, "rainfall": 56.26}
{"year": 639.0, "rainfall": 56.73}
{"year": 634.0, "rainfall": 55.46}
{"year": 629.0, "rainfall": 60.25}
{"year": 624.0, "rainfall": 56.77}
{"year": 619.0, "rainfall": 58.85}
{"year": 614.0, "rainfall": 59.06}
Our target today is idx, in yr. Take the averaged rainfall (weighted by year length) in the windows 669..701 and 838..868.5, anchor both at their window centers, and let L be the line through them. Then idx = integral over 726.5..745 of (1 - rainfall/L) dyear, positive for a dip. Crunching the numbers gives 5.1 yr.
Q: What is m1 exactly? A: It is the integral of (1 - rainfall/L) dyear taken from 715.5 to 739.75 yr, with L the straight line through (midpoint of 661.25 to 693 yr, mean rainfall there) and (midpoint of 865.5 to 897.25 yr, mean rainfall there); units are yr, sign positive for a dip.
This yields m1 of 7.60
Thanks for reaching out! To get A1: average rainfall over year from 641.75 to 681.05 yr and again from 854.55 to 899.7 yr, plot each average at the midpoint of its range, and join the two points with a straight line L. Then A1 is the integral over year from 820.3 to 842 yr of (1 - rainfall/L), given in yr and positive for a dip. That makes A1 1.05 yr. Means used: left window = 59.3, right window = 57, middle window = 54.7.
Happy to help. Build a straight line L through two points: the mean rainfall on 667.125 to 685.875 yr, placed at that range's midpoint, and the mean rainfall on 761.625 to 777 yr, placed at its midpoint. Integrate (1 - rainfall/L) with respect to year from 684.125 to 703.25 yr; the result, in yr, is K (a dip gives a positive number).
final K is -1.65 yr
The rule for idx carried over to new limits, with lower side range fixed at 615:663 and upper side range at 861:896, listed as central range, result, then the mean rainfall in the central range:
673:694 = -3.8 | 68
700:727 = 1.5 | 54.3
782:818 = -0.3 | 58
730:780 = 1.9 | 55.4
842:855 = 0.2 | 56.7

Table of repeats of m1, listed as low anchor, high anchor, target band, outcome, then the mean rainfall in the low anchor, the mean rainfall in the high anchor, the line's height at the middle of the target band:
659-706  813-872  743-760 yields 0.8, 64.4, 56.2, 60.8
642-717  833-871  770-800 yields 0.5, 62.1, 56.4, 58.6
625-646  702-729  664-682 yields -2.4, 57.2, 51.9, 54.7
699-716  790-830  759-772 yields 0.2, 61.9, 57.1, 59.2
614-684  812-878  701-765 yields 5.4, 59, 56.6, 58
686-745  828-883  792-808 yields -0.5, 55.3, 56.6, 56.1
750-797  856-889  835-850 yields 0.4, 58.1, 57.3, 57.6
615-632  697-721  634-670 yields 1.0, 58.6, 59.9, 59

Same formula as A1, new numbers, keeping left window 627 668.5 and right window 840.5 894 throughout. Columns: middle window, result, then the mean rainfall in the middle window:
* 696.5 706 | -1.1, 64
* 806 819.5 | -0.1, 57.6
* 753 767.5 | -0.5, 59.2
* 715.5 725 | 1.9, 46.2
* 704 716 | -0.7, 61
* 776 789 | -0.2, 58.3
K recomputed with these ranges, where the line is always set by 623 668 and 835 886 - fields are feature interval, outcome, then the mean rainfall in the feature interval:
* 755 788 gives -0.62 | 58.3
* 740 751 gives 0.27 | 55.9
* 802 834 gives 0.38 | 56.5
